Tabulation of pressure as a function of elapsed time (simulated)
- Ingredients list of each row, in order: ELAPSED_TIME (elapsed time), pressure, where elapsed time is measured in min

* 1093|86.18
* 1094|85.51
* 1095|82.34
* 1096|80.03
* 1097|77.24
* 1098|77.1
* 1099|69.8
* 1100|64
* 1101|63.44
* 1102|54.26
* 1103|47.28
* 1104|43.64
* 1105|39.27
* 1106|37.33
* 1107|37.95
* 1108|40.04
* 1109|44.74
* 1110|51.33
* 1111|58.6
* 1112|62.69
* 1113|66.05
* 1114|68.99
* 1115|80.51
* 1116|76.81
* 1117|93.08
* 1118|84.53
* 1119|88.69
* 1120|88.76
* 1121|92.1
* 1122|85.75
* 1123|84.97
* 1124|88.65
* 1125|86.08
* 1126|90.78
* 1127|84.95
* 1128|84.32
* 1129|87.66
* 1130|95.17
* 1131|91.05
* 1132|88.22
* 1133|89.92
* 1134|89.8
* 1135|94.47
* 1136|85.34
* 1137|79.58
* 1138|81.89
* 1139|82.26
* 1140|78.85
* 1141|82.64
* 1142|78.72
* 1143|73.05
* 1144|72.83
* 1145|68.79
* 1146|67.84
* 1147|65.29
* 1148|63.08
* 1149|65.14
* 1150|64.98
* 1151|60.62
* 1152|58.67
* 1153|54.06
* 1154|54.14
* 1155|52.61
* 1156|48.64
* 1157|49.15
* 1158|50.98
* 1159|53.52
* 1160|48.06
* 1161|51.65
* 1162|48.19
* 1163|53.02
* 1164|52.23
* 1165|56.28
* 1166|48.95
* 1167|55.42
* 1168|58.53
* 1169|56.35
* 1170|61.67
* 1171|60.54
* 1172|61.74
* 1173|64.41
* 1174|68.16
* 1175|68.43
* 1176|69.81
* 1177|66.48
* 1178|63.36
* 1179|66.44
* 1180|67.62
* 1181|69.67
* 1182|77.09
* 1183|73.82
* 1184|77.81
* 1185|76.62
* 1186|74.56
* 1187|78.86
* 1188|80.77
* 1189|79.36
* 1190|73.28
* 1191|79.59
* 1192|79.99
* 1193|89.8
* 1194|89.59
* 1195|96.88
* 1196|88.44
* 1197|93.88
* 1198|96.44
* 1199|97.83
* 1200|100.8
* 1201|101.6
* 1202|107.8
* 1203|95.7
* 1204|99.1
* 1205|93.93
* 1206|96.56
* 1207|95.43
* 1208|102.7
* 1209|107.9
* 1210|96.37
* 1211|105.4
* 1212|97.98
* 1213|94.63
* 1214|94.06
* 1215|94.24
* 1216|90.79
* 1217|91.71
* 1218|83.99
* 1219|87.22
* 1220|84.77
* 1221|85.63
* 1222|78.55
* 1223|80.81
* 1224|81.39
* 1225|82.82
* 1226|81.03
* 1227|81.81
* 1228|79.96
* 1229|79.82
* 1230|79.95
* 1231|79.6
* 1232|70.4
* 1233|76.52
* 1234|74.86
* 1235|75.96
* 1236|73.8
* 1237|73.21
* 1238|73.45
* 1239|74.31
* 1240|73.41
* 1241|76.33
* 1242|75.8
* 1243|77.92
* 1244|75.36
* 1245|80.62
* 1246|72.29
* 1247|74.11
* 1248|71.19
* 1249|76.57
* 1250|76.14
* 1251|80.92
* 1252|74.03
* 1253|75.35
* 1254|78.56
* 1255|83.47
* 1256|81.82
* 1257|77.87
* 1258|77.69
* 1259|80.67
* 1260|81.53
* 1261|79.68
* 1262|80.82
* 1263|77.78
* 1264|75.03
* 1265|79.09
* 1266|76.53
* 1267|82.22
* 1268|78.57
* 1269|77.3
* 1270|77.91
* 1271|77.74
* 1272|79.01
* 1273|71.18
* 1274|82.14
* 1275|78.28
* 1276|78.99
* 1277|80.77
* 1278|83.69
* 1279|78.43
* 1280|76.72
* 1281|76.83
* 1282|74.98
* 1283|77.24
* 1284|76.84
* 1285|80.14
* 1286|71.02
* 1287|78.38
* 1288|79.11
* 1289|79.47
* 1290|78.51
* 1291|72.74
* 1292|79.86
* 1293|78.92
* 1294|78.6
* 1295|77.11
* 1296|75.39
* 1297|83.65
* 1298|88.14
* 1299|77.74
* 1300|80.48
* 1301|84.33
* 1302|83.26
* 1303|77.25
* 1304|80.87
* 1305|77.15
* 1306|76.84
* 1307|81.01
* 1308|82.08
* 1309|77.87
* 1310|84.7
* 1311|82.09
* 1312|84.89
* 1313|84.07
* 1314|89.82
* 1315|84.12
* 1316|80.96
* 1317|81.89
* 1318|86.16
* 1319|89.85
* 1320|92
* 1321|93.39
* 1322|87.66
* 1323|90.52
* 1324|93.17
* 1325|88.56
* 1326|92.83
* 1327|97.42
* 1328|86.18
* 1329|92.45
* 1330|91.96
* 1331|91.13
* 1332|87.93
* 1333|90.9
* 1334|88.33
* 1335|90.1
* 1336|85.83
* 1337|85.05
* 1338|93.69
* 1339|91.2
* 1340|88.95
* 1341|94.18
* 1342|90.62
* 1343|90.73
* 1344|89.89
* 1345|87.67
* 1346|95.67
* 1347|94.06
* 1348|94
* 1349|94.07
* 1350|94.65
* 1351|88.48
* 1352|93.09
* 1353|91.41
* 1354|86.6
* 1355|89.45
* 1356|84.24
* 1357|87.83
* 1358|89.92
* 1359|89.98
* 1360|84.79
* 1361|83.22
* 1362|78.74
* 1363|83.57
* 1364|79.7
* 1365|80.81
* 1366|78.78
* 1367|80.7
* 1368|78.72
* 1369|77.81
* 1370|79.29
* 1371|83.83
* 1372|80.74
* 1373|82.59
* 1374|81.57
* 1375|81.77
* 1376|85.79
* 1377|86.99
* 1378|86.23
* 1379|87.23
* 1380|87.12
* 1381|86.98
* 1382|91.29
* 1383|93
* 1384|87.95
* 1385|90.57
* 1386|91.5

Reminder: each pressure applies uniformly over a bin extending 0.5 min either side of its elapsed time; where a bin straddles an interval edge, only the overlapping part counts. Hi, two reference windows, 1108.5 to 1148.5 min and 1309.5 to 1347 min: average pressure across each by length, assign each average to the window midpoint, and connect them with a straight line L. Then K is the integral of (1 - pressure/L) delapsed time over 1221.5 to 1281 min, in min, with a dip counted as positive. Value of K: 5.3 min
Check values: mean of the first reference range 79.5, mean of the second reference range 89.2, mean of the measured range 77.8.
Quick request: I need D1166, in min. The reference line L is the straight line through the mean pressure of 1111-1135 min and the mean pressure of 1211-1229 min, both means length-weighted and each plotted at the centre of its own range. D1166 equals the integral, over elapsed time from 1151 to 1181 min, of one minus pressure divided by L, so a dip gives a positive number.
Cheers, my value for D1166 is 9.7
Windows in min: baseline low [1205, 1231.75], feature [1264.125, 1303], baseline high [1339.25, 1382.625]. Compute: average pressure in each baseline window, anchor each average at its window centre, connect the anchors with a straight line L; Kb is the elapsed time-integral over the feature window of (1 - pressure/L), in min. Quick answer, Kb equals 4.1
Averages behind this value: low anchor 89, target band 78.7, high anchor 86.6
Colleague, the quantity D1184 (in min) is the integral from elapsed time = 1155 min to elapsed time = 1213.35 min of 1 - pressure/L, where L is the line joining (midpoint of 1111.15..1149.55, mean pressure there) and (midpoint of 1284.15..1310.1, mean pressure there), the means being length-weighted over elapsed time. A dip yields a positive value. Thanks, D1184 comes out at 3.26 min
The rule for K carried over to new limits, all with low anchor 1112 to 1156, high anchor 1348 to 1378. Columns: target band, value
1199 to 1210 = -2.7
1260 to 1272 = 0.5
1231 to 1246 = 1.1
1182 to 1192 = 0.3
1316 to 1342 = -1.8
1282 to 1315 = 1.2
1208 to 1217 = -1.9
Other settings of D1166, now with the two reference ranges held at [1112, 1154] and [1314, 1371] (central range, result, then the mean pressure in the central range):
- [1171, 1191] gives 2.41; 71.4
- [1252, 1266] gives 0.93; 78.9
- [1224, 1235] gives 0.60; 78.7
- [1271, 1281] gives 0.77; 78.6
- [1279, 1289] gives 1.00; 77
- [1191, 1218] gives -4.41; 95.6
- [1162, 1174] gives 3.48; 57.3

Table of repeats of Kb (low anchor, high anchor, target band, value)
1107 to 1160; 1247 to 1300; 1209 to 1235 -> -3.2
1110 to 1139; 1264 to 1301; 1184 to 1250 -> -3.7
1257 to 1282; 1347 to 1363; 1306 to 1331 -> -0.8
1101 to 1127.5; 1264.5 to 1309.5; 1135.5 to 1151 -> -0.8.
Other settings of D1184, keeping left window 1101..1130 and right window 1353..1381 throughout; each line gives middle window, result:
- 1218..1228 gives -0.88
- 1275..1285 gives 0.08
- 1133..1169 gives 3.66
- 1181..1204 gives -3.87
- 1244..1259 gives 0.04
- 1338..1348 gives -1.11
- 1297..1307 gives -0.07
